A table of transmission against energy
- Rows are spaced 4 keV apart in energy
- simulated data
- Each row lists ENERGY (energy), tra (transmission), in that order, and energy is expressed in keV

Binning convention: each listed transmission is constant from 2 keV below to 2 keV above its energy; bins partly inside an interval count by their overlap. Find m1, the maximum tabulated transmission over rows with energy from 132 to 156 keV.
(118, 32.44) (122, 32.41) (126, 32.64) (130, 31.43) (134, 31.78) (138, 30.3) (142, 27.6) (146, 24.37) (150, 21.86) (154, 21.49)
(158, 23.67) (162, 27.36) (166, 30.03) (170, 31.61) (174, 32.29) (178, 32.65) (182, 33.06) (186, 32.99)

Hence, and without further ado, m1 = 31.78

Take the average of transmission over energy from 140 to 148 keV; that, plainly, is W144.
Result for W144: 26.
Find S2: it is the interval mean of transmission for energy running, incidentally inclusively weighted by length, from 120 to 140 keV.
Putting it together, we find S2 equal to 31.7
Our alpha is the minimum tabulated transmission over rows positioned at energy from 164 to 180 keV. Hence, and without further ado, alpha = 30.03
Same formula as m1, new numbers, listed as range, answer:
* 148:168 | 30.03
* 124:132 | 32.64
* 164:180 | 32.65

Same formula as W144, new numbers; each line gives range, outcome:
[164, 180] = 31.6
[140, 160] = 23.8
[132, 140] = 31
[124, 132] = 32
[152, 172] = 26.8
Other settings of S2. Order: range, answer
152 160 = 22.6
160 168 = 28.7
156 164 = 25.5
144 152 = 23.1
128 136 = 31.6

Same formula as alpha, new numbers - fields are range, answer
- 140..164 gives 21.49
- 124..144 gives 27.6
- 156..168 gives 23.67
